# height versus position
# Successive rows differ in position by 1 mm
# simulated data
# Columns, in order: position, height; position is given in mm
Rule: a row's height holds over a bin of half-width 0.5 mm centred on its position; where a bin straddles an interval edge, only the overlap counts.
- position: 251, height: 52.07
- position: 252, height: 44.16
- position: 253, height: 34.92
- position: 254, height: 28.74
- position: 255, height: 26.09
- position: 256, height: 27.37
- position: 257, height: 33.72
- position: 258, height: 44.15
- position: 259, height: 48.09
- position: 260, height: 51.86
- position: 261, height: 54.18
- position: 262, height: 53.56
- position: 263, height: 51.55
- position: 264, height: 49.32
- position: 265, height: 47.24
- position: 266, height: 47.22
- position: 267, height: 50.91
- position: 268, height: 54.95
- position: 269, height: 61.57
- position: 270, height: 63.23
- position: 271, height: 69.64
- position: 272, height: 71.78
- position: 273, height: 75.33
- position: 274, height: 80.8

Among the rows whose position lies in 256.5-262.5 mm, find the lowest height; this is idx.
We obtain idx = 33.72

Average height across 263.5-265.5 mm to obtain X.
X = 48.3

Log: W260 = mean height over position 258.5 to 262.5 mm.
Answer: 51.9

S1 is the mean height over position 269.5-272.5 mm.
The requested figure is 68.2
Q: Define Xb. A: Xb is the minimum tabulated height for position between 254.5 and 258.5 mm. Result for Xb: 26.09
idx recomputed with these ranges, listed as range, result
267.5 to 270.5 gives 54.95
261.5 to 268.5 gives 47.22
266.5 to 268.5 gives 50.91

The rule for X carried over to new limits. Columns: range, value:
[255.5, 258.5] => 35.1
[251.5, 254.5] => 35.9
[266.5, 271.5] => 60.1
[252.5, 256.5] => 29.3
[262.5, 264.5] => 50.4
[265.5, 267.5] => 49.1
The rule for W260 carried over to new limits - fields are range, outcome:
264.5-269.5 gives 52.4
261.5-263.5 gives 52.6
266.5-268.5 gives 52.9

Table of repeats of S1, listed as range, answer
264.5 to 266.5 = 47.2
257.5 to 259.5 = 46.1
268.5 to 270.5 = 62.4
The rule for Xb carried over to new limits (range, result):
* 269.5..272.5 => 63.23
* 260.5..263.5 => 51.55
